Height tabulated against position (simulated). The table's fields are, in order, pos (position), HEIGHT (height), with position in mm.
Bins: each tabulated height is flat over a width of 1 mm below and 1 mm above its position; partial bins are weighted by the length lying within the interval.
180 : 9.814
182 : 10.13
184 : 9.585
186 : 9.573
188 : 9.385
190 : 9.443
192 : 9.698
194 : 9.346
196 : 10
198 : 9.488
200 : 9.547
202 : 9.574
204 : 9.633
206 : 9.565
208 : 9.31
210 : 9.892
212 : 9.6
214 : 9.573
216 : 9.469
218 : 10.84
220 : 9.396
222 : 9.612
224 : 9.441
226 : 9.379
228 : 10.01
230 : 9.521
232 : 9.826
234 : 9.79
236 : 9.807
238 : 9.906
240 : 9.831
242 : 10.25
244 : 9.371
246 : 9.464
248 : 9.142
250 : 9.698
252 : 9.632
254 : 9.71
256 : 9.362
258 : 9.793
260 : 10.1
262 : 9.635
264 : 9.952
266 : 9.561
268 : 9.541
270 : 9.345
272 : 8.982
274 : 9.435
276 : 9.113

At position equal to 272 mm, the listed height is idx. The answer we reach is 8.982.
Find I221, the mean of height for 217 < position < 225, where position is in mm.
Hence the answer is 9.82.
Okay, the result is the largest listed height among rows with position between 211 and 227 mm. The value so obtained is 10.84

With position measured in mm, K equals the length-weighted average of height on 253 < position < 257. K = 9.54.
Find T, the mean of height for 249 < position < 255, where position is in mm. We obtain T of 9.68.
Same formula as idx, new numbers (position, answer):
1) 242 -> 10.25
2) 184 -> 9.585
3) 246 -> 9.464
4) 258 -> 9.793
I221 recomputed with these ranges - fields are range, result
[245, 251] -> 9.43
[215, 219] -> 10.2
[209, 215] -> 9.69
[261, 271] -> 9.61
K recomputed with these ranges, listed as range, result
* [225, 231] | 9.64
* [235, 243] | 9.95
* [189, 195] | 9.5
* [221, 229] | 9.61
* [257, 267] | 9.81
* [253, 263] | 9.72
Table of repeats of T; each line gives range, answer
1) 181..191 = 9.62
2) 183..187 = 9.58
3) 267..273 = 9.29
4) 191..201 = 9.62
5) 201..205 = 9.6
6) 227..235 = 9.79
